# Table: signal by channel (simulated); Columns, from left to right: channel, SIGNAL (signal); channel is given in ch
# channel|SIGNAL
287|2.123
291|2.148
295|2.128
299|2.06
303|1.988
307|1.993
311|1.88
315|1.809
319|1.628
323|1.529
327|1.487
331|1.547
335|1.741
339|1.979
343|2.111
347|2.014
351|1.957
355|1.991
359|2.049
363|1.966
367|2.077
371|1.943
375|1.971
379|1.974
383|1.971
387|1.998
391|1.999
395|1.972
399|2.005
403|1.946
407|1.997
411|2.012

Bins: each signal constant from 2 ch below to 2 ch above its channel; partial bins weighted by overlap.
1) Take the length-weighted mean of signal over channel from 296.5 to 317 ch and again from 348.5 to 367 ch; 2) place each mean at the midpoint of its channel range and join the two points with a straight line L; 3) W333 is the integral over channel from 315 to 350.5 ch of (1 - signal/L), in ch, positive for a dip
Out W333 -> 3.8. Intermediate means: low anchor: 1.95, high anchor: 2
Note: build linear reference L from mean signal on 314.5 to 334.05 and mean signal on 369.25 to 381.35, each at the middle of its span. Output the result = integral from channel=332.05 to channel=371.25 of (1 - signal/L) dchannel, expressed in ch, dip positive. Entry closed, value -4.0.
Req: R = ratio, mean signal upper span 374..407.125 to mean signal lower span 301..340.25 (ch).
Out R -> 1.1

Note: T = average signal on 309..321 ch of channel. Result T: 1.77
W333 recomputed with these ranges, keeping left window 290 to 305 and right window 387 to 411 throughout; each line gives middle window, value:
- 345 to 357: 0.25 ch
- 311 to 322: 1.76 ch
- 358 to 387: 0.28 ch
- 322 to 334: 2.99 ch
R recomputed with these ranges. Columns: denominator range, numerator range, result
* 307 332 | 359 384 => 1.19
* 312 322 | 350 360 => 1.16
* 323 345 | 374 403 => 1.13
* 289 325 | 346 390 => 1.04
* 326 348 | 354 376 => 1.10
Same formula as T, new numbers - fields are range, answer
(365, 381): 1.99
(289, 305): 2.08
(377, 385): 1.97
